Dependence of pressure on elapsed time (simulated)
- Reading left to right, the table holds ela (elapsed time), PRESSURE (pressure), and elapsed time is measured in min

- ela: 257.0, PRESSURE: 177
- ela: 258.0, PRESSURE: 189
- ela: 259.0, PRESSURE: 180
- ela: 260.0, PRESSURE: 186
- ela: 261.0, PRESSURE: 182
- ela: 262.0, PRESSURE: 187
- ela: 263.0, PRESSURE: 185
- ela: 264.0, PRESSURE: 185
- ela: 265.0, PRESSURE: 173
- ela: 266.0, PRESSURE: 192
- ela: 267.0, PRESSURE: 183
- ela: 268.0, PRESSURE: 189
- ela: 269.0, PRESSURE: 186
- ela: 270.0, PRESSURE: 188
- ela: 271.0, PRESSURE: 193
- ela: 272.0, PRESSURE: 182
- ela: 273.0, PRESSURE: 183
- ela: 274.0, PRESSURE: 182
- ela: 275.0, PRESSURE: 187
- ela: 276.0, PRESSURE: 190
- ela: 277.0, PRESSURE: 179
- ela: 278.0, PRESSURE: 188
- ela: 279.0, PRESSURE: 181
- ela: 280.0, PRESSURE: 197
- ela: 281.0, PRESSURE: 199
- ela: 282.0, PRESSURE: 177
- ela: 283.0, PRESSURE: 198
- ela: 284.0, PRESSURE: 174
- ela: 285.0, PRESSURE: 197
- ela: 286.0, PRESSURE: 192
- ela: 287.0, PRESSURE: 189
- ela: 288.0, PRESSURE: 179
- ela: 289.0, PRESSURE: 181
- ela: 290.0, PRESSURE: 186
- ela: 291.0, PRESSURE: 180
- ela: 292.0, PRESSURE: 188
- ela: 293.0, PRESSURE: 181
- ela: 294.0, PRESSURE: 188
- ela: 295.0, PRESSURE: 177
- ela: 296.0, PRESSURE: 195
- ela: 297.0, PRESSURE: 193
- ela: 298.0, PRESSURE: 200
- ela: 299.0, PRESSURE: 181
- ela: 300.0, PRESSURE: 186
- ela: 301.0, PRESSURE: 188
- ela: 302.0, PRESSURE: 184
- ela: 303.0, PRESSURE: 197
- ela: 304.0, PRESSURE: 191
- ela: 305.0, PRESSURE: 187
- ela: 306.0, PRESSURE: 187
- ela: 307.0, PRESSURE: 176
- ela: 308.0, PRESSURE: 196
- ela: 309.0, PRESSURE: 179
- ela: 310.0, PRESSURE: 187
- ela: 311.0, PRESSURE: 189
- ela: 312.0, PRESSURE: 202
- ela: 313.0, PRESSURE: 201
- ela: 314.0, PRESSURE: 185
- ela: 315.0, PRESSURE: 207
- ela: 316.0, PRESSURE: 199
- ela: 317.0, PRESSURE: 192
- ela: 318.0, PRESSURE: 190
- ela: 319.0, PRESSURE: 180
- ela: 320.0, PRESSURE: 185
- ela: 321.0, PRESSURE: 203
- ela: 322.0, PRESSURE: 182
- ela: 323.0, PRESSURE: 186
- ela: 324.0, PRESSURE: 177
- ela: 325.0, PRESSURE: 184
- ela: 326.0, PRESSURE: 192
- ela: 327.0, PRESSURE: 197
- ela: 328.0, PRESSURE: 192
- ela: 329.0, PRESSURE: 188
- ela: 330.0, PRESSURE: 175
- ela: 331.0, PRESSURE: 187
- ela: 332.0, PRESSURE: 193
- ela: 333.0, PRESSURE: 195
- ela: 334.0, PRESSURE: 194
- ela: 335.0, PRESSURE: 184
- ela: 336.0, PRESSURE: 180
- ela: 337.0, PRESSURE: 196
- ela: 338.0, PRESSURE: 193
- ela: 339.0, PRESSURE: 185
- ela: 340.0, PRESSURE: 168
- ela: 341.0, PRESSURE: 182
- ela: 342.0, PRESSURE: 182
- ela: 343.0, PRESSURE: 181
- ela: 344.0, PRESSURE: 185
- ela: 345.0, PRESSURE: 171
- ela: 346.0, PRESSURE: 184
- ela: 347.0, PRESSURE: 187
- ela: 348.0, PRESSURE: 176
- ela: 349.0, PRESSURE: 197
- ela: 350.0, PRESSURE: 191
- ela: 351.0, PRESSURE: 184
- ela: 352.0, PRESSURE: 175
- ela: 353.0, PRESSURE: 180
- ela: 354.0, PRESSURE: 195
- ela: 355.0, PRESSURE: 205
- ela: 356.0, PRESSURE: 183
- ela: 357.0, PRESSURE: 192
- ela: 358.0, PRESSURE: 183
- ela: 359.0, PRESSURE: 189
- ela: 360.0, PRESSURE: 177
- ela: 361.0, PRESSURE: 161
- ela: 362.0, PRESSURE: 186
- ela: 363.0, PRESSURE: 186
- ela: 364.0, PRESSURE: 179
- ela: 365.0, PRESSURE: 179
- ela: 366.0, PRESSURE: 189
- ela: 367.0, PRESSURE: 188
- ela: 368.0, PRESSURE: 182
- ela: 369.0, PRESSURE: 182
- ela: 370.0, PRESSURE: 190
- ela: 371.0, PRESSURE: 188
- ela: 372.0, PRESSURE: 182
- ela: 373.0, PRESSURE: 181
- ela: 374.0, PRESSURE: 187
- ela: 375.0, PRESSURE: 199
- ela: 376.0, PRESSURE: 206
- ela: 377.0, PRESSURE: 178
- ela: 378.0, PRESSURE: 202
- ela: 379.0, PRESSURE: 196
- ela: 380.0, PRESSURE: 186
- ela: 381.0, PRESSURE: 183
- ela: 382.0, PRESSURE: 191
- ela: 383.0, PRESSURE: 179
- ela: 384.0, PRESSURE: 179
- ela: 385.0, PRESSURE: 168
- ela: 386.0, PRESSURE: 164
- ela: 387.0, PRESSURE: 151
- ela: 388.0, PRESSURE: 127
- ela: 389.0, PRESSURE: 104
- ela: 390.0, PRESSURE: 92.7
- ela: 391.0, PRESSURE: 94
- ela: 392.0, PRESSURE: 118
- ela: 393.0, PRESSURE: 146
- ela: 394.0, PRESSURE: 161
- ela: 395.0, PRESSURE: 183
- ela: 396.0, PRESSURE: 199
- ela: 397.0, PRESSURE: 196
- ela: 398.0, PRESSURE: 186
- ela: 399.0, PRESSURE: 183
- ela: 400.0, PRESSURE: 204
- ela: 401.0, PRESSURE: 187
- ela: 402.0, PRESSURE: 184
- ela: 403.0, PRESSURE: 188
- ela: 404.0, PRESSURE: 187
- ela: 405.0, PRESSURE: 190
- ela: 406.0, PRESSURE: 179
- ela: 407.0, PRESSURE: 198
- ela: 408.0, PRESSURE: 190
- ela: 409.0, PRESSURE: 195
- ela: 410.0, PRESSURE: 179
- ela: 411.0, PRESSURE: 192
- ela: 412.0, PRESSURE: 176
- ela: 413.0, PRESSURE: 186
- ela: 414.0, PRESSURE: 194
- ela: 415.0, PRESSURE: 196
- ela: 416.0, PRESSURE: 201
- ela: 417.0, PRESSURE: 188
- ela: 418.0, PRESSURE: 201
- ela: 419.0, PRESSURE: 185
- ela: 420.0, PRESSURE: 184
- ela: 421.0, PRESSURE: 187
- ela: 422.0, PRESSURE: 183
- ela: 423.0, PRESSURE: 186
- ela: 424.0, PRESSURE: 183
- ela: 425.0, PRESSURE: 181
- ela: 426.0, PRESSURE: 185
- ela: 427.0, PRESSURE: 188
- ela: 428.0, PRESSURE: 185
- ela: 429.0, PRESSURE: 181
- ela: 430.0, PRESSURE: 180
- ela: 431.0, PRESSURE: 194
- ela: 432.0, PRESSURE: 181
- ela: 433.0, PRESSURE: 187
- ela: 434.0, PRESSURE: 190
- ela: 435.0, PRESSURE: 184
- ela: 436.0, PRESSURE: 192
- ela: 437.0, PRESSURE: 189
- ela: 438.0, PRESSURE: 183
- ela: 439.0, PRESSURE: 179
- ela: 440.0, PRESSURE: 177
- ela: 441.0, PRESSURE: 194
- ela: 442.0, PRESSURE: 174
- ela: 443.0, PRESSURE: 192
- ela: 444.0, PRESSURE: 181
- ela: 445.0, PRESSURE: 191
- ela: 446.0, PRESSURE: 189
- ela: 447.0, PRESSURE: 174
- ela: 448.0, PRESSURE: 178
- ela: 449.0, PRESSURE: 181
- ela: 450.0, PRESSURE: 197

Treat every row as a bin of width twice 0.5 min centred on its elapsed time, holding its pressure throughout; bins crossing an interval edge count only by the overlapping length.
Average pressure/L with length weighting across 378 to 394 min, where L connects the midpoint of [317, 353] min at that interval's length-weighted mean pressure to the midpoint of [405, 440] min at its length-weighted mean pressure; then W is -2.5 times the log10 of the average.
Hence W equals 0.21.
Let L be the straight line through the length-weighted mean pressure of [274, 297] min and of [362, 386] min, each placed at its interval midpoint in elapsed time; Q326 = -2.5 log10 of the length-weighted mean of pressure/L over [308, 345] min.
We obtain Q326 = -0.01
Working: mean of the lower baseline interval 187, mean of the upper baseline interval 186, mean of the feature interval 188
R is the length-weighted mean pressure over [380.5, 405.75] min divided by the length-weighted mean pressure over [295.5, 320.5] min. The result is 0.87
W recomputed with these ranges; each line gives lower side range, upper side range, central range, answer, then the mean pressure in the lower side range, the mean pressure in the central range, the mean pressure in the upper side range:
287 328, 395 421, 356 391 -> 0.08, 188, 176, 190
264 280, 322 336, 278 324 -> -0.01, 185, 189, 188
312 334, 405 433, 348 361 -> 0.02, 190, 186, 187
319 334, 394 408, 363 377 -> 0.01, 188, 187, 189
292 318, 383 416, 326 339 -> -0.03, 190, 189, 172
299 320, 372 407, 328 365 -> -0.02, 190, 185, 173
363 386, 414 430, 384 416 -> 0.09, 186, 171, 188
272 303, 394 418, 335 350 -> 0.03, 187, 184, 189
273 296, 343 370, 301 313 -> -0.02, 186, 189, 184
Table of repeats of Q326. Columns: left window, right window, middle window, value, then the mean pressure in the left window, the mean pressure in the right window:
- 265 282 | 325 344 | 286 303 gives 0.00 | 187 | 187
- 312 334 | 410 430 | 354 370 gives 0.03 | 190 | 187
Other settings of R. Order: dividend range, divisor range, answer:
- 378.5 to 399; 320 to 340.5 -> 0.86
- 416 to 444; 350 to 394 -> 1.07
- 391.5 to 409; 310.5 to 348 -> 0.97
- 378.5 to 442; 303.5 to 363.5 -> 0.96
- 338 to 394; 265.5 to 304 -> 0.94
